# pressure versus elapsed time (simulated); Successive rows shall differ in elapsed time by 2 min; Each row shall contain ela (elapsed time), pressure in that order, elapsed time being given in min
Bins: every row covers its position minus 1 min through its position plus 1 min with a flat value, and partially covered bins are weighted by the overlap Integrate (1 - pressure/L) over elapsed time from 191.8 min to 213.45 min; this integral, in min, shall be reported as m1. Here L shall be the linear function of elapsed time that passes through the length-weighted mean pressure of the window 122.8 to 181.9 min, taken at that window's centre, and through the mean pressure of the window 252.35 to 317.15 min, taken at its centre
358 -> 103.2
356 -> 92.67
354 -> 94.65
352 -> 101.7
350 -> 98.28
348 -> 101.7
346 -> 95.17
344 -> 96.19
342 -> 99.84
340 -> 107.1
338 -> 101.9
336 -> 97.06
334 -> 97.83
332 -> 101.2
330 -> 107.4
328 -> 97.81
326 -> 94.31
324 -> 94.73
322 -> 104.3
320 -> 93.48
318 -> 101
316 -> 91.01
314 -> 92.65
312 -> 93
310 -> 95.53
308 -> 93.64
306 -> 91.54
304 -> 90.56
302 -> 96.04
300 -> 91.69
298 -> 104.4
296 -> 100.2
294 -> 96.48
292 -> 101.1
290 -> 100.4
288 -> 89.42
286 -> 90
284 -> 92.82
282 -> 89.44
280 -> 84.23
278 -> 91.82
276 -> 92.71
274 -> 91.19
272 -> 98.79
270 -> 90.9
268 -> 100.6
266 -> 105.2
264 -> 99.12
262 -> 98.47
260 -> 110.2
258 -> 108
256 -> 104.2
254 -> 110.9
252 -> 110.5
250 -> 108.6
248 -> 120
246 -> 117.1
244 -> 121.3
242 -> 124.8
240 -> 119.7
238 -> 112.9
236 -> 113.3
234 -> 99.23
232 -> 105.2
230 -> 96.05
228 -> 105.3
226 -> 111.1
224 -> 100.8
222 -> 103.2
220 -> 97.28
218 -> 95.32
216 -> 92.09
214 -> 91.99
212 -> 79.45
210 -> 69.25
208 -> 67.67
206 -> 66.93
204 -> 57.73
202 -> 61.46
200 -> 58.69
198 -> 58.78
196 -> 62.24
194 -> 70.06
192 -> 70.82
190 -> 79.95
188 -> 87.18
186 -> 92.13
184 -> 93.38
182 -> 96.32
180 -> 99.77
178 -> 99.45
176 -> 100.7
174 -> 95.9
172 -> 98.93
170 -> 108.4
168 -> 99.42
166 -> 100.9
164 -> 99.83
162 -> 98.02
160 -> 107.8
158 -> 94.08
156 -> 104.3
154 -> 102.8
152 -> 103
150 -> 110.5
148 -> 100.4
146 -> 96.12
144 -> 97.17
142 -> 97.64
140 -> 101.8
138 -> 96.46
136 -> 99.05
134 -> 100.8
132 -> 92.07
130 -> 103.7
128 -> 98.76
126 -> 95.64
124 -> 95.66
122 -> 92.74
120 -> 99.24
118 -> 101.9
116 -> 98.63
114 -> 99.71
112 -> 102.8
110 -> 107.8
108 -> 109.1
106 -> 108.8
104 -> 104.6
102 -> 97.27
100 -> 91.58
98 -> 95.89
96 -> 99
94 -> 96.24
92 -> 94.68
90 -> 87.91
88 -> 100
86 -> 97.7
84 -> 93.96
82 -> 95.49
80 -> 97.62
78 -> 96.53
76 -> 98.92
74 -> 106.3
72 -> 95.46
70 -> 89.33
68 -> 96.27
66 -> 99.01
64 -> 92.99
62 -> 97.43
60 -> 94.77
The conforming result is 7.1 min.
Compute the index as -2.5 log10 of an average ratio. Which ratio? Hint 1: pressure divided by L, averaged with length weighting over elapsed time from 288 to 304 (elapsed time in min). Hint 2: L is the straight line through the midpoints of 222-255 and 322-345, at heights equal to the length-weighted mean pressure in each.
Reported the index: 0.07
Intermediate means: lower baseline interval 111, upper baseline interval 99.8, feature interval 97.5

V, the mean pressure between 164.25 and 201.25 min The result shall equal 87.5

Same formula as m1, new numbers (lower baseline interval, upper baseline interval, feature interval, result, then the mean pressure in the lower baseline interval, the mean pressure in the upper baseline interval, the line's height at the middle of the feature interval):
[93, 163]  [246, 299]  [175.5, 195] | 2.2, 100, 99.9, 100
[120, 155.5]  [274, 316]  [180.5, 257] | 2.6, 99.2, 93.8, 96.4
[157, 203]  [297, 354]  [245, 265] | -3.4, 88.4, 97.5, 93.1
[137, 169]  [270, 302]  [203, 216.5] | 3.2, 101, 94.3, 97.9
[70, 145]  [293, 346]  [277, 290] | 0.9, 98.5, 97.3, 97.5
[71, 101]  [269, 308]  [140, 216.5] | 5.2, 96.5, 93.9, 95.3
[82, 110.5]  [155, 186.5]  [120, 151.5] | 0.1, 98.6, 99.4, 99.1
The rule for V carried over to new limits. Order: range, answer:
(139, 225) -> 90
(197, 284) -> 96.3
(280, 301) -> 95.1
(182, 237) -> 84.9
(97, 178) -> 100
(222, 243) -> 109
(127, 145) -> 98.6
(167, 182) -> 100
